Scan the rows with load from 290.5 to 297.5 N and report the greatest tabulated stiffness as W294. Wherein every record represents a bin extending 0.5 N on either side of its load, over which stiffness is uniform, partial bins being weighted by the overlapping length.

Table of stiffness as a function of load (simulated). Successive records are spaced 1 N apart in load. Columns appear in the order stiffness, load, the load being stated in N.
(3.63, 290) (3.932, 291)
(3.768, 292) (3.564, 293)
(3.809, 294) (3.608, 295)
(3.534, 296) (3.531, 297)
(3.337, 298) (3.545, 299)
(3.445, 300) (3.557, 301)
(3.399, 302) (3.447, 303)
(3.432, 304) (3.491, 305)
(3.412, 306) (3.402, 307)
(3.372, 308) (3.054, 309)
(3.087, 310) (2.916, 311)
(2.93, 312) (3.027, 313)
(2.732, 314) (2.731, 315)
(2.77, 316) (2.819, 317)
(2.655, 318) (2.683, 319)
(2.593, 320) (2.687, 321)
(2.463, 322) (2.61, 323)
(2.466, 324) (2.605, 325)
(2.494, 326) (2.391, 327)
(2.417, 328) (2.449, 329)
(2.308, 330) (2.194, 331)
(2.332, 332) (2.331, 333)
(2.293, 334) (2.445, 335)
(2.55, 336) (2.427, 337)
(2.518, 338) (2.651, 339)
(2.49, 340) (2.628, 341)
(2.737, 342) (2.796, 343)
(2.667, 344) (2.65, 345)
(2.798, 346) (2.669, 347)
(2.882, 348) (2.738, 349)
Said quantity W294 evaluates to 3.932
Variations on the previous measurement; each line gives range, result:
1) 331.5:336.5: 2.55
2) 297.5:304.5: 3.557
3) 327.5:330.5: 2.449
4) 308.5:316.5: 3.087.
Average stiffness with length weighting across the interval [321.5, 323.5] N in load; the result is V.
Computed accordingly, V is 2.54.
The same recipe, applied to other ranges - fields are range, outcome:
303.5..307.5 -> 3.43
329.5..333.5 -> 2.29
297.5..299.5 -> 3.44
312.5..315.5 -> 2.83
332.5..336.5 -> 2.4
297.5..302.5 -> 3.46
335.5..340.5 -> 2.53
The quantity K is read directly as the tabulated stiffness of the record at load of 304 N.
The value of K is 3.432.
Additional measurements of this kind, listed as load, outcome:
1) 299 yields 3.545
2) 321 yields 2.687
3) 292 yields 3.768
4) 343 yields 2.796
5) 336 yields 2.55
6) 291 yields 3.932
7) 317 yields 2.819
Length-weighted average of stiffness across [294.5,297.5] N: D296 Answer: 3.56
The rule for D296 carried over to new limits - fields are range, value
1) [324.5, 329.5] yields 2.47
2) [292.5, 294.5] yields 3.69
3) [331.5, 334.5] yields 2.32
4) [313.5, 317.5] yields 2.76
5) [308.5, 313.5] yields 3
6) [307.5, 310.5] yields 3.17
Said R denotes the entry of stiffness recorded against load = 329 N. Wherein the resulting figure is 2.449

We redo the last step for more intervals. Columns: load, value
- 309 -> 3.054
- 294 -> 3.809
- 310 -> 3.087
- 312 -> 2.93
